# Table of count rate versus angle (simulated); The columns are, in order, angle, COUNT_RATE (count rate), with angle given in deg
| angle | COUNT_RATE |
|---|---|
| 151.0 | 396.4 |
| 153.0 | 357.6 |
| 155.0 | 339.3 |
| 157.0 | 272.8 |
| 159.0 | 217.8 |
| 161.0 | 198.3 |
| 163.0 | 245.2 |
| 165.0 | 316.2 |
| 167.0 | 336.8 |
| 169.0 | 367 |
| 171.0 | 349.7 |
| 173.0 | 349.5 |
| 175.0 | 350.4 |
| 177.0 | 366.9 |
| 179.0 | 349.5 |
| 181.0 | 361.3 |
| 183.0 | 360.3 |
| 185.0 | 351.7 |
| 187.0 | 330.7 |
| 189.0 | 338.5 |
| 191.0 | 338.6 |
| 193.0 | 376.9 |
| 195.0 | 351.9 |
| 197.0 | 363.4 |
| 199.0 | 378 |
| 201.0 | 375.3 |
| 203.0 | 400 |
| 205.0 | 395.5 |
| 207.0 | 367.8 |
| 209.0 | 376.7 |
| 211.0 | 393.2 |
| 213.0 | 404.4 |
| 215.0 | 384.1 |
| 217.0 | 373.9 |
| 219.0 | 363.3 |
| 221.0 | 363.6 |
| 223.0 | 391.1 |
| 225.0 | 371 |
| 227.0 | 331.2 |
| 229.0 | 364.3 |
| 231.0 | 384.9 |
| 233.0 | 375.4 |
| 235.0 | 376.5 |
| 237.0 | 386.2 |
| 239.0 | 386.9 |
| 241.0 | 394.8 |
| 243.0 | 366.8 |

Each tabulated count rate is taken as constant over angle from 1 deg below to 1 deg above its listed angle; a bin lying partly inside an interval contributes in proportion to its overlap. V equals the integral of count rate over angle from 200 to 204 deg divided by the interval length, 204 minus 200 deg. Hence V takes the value 388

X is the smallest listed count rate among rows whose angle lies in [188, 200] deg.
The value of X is 338.5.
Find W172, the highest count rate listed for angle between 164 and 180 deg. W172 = 367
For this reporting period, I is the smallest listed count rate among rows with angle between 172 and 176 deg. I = 349.5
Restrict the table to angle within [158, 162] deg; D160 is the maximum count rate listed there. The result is 217.8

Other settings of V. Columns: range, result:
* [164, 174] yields 344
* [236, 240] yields 387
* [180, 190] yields 348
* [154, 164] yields 255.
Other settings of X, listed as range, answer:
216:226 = 363.3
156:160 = 217.8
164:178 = 316.2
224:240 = 331.2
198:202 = 375.3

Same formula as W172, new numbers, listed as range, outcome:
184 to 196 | 376.9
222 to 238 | 391.1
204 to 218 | 404.4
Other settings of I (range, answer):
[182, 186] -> 351.7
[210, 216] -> 384.1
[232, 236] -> 375.4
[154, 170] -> 198.3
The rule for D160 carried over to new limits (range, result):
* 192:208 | 400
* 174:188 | 366.9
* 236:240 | 386.9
